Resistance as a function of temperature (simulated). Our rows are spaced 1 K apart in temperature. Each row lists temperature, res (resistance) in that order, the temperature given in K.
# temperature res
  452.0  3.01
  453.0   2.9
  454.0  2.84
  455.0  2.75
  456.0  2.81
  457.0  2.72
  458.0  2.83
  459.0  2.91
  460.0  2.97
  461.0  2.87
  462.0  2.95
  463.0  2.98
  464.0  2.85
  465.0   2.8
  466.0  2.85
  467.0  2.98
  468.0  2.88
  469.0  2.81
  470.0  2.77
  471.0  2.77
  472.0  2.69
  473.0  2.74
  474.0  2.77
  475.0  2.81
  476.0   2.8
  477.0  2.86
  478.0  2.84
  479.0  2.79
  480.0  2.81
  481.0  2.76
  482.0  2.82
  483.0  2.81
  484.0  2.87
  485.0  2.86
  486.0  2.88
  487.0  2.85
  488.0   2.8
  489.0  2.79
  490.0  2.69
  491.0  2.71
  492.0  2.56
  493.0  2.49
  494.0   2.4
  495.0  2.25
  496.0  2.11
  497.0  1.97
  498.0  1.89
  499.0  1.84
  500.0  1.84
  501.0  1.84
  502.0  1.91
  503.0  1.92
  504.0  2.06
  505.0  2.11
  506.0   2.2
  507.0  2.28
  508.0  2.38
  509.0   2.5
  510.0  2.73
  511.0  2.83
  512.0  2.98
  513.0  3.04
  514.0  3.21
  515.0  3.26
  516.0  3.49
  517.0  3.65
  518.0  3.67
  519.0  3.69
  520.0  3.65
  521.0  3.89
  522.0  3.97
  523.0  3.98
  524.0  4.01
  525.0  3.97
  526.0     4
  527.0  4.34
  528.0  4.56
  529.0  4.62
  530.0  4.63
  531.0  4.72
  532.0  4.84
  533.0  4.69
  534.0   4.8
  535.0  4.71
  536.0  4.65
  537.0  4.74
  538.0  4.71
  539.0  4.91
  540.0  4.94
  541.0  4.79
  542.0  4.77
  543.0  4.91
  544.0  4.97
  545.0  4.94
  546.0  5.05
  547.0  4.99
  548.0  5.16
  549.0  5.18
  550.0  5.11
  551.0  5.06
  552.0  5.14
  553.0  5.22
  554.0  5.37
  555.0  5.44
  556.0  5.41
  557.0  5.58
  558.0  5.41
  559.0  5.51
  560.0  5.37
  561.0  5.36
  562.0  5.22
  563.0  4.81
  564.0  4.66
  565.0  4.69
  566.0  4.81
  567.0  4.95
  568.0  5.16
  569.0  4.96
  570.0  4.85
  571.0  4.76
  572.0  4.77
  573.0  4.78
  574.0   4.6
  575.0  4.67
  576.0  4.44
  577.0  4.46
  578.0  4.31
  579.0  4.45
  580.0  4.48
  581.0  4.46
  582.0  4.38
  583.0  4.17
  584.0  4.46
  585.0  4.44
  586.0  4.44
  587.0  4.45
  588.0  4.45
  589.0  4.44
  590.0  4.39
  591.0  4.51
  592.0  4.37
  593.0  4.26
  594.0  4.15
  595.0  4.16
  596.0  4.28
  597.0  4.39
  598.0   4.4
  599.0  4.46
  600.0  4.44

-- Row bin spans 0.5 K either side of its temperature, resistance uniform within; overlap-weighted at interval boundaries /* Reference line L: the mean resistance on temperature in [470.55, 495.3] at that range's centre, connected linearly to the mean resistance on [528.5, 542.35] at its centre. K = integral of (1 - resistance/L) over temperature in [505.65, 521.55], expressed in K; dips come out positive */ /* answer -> 3.4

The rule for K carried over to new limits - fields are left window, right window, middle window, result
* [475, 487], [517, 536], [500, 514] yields 4.9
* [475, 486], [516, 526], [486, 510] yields 6.9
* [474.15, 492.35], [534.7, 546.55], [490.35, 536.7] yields 8.7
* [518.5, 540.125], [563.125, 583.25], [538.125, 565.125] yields -3.5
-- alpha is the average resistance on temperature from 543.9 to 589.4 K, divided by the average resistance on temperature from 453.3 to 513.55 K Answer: 1.85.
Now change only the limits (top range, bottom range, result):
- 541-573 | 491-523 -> 1.89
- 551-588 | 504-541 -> 1.27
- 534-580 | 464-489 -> 1.75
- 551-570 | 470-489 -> 1.84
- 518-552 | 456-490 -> 1.62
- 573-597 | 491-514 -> 1.91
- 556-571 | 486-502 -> 2.18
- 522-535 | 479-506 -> 1.83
